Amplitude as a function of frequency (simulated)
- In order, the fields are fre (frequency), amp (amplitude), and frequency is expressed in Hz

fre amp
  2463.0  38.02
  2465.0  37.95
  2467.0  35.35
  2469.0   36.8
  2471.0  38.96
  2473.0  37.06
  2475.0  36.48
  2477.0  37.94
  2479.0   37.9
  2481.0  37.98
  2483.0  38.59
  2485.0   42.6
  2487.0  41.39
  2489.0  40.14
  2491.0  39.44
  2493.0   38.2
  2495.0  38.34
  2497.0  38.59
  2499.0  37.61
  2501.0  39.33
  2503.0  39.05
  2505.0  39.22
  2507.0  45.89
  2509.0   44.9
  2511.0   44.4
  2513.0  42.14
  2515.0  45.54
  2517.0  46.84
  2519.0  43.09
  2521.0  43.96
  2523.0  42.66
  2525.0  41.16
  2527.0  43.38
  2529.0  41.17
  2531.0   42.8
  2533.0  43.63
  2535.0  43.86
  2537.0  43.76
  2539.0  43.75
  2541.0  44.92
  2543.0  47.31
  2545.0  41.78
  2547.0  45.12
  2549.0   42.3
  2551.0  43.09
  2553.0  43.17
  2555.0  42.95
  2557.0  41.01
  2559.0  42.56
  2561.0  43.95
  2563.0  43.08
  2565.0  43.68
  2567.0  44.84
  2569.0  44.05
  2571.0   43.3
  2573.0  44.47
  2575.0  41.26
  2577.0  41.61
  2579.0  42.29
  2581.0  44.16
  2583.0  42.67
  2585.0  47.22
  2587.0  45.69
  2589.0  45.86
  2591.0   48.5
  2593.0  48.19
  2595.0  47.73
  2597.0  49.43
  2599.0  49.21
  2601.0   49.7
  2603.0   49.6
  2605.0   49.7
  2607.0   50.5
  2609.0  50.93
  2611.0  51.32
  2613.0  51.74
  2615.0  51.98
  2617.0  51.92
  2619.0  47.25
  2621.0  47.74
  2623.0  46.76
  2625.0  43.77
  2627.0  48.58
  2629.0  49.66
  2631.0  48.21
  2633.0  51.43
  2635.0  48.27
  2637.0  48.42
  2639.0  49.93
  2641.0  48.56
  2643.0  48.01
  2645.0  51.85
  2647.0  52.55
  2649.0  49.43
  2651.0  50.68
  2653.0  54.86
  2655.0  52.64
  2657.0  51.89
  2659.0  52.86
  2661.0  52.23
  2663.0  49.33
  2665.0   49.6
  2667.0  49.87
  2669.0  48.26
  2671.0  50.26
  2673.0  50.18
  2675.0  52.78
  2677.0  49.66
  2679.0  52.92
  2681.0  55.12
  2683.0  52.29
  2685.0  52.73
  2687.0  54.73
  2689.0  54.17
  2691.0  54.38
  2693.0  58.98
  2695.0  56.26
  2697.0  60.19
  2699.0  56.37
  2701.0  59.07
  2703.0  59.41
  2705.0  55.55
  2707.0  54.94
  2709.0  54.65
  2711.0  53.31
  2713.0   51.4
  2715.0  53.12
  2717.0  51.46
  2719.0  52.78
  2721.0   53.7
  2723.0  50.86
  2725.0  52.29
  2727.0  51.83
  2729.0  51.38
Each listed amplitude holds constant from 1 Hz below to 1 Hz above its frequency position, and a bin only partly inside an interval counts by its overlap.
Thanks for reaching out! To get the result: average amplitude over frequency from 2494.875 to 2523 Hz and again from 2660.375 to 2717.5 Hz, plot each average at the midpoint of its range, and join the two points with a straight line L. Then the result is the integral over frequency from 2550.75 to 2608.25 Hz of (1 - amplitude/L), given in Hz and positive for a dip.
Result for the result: 1.7 Hz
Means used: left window 42.2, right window 53.6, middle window 45.3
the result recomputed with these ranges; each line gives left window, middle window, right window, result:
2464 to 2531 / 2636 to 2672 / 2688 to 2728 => 0.3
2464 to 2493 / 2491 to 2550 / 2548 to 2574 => -2.3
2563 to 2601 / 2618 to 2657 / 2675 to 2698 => 0.6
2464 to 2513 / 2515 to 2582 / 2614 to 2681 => 0.0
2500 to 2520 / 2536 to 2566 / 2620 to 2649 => 1.0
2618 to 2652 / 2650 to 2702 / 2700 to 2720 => -1.2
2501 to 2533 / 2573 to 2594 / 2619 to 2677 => 0.8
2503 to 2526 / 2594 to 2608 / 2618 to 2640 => -0.7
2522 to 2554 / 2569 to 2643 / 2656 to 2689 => -0.2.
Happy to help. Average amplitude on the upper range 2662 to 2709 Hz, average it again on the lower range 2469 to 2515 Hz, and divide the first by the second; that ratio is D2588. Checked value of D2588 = 1.3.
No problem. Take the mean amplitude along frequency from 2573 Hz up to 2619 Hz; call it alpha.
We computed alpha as 47.7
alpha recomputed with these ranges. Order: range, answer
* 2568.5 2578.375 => 42.9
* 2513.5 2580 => 43.4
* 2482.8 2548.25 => 42.3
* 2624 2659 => 50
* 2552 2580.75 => 43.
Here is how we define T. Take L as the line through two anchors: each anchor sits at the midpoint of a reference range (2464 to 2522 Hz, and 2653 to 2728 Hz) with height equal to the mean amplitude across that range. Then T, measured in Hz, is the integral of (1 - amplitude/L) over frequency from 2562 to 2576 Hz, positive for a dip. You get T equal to 0.5 Hz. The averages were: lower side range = 40.2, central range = 43.5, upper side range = 53.3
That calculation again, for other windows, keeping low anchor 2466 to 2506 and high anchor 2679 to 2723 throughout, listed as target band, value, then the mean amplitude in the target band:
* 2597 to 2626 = -0.85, 49.4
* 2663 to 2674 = 0.58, 49.6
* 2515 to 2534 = -0.85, 43.3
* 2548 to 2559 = 0.29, 42.5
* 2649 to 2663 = -0.18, 52.1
